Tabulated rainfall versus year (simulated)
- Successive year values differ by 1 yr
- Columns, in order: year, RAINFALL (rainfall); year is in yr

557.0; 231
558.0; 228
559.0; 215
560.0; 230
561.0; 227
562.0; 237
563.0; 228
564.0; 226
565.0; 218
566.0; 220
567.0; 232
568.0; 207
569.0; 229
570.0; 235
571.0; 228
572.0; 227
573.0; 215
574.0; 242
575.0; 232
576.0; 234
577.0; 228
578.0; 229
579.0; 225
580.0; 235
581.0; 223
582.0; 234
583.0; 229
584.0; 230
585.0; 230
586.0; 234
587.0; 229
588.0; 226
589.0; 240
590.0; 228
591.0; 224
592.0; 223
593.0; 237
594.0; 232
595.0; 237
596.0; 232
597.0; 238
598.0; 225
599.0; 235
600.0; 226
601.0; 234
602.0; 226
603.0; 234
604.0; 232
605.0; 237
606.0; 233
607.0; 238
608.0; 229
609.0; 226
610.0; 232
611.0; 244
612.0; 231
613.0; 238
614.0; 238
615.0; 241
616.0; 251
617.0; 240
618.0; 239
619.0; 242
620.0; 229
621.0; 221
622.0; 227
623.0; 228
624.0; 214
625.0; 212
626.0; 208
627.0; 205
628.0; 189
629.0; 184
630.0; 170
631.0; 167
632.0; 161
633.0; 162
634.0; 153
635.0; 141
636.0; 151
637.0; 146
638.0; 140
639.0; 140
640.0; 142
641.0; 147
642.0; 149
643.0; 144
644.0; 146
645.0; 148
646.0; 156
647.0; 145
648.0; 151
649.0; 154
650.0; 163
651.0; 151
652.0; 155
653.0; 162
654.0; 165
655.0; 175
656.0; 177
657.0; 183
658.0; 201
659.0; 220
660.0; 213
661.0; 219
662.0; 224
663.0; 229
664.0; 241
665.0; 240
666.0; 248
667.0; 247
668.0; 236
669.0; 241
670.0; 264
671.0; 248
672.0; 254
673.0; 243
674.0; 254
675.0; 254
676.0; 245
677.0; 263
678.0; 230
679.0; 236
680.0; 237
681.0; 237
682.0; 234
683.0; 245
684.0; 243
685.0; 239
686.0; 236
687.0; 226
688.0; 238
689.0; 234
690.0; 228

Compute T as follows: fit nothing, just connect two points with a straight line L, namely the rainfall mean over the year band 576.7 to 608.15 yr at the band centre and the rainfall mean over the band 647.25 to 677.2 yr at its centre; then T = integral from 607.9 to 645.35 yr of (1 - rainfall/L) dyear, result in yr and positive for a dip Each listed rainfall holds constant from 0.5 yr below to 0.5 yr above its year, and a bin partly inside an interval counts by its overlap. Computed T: 4.8 yr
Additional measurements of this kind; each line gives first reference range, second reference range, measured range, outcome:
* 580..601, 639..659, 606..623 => -2.8 yr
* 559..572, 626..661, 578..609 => -4.1 yr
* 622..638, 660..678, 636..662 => 5.8 yr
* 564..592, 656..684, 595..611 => -0.2 yr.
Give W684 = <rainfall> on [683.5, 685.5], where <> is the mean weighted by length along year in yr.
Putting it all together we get 241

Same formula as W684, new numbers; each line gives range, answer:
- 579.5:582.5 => 231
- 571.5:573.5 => 221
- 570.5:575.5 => 229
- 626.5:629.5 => 193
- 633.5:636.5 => 148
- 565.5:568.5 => 220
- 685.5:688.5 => 233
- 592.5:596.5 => 234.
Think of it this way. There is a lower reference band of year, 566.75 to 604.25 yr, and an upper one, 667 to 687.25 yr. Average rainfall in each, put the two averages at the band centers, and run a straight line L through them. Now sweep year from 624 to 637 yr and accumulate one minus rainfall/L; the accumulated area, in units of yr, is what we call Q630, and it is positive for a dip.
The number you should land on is 3.3 yr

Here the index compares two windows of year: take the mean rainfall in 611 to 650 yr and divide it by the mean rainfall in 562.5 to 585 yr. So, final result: 0.82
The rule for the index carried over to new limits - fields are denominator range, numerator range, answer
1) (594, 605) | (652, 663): 0.83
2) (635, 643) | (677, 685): 1.65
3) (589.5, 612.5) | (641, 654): 0.66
